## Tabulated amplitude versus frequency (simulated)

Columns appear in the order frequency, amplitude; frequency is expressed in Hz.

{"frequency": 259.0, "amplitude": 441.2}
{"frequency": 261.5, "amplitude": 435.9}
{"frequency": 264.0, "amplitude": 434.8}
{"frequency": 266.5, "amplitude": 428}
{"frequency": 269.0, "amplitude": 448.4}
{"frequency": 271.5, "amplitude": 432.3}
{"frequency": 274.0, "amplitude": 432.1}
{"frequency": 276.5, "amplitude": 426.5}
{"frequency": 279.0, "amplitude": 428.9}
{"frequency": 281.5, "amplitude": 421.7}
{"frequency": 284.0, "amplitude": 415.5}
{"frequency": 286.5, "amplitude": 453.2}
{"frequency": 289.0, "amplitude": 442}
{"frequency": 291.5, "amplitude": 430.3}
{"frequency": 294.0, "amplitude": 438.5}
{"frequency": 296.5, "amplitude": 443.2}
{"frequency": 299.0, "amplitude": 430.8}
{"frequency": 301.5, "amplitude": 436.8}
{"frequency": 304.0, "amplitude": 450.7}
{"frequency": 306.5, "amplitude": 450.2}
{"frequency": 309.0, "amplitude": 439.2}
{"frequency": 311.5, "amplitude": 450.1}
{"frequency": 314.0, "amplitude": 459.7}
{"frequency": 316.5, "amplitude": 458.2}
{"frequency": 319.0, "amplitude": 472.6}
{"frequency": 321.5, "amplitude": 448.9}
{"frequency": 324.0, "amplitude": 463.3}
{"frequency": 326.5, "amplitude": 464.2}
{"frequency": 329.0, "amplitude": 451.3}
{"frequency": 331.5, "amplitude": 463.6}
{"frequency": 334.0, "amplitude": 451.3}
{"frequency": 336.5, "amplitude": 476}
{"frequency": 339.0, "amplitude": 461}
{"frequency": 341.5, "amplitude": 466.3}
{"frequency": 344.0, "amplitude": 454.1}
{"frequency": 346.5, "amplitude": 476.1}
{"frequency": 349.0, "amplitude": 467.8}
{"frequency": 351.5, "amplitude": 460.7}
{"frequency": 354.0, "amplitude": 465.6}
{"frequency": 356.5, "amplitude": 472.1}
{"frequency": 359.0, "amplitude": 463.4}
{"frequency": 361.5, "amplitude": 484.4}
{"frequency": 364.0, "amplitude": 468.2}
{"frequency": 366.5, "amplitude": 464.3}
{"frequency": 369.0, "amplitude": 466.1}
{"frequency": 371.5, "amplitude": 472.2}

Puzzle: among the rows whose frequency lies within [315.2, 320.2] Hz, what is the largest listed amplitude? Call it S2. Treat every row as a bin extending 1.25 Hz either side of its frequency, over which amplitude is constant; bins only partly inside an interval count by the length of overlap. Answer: 472.6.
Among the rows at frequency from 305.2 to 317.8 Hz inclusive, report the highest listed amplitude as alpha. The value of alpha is 459.7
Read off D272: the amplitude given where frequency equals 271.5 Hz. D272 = 432.3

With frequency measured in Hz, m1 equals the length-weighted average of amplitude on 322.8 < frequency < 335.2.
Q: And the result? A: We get 459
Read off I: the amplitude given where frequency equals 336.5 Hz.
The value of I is 476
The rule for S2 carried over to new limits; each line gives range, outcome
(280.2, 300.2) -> 453.2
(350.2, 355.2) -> 465.6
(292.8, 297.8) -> 443.2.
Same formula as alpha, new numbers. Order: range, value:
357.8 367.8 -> 484.4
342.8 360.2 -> 476.1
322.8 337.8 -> 476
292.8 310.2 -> 450.7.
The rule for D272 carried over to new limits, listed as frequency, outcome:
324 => 463.3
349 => 467.8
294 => 438.5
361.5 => 484.4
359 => 463.4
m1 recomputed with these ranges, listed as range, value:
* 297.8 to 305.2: 439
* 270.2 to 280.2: 430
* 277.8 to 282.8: 425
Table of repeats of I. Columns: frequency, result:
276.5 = 426.5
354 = 465.6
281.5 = 421.7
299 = 430.8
